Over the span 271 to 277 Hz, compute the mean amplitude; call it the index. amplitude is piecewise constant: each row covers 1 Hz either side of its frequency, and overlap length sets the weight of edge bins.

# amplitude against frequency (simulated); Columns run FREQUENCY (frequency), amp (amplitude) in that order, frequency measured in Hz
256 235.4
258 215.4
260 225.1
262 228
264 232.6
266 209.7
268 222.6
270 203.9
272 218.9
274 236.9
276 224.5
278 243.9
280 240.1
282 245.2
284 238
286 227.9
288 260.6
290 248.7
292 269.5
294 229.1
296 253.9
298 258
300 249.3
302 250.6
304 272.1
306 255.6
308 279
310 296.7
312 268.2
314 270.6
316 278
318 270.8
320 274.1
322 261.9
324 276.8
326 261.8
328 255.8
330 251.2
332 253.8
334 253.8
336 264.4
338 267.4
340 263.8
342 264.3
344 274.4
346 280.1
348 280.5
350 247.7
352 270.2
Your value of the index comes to 227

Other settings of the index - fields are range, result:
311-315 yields 269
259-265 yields 229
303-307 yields 264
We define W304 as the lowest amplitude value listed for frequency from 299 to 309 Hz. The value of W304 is 249.3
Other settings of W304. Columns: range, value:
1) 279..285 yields 238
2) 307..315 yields 268.2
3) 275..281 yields 224.5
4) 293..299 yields 229.1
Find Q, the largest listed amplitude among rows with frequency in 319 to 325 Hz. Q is 276.8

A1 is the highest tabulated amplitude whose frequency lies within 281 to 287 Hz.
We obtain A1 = 245.2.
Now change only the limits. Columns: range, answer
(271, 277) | 236.9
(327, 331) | 255.8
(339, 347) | 280.1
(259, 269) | 232.6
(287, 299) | 269.5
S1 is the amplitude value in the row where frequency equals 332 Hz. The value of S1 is 253.8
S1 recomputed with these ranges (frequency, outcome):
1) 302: 250.6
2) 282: 245.2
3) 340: 263.8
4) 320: 274.1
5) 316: 278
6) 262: 228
